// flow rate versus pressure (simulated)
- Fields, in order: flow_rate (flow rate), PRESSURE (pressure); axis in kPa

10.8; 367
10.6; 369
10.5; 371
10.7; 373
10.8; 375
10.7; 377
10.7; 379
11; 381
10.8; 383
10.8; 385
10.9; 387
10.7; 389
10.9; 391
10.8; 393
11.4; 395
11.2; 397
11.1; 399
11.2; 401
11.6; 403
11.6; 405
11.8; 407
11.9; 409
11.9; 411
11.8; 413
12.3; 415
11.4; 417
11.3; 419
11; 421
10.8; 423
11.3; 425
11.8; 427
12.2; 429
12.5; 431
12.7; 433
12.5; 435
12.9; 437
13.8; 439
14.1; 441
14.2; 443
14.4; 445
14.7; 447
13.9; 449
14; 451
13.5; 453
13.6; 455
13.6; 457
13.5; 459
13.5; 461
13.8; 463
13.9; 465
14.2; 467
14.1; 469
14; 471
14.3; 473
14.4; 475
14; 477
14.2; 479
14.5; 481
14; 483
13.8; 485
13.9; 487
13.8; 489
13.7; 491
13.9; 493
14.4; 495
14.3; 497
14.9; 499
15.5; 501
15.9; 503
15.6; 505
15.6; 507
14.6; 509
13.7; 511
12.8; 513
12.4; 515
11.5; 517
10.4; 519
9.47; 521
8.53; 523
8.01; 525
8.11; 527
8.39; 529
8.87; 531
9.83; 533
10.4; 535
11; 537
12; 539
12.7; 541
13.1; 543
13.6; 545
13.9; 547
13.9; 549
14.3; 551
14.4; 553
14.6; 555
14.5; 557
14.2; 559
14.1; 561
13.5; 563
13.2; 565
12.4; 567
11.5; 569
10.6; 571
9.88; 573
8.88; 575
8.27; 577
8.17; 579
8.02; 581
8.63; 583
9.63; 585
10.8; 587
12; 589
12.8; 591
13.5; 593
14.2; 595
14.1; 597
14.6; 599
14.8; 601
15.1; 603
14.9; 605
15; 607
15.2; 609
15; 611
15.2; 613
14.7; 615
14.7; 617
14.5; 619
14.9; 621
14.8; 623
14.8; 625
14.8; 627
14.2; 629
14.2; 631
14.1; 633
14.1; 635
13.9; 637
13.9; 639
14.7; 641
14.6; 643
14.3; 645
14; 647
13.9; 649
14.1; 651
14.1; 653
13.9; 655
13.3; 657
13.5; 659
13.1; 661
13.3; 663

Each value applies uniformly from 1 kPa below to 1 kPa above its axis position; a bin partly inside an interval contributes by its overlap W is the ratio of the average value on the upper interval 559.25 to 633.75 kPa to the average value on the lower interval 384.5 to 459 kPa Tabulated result 1.06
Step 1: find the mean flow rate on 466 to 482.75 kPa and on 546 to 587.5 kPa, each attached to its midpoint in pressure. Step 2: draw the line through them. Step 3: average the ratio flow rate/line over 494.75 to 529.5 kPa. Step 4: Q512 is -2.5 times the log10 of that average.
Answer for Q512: 0.07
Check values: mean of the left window 14.2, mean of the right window 11.8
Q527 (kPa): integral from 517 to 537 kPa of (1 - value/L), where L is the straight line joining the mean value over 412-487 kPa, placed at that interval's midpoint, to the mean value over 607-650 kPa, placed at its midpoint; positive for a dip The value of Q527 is 6.5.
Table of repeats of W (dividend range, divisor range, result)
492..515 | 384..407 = 1.31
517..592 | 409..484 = 0.85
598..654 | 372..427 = 1.30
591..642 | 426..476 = 1.07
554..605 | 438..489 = 0.87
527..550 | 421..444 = 0.91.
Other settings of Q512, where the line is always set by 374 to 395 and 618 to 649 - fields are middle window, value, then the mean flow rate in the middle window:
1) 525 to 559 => 0.09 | 12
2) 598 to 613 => -0.07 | 15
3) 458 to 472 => -0.16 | 13.9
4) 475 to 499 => -0.15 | 14.1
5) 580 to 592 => 0.31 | 10.3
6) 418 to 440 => -0.06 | 12.1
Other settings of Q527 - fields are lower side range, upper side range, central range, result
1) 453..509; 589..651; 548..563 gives 0.1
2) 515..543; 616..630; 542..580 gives -2.9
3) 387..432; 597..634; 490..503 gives -1.7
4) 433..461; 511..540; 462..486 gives -3.1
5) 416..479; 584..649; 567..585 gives 5.8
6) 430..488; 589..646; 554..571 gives 1.1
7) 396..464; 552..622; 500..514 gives -2.3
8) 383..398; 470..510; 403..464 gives -1.2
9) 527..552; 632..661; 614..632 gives -1.5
